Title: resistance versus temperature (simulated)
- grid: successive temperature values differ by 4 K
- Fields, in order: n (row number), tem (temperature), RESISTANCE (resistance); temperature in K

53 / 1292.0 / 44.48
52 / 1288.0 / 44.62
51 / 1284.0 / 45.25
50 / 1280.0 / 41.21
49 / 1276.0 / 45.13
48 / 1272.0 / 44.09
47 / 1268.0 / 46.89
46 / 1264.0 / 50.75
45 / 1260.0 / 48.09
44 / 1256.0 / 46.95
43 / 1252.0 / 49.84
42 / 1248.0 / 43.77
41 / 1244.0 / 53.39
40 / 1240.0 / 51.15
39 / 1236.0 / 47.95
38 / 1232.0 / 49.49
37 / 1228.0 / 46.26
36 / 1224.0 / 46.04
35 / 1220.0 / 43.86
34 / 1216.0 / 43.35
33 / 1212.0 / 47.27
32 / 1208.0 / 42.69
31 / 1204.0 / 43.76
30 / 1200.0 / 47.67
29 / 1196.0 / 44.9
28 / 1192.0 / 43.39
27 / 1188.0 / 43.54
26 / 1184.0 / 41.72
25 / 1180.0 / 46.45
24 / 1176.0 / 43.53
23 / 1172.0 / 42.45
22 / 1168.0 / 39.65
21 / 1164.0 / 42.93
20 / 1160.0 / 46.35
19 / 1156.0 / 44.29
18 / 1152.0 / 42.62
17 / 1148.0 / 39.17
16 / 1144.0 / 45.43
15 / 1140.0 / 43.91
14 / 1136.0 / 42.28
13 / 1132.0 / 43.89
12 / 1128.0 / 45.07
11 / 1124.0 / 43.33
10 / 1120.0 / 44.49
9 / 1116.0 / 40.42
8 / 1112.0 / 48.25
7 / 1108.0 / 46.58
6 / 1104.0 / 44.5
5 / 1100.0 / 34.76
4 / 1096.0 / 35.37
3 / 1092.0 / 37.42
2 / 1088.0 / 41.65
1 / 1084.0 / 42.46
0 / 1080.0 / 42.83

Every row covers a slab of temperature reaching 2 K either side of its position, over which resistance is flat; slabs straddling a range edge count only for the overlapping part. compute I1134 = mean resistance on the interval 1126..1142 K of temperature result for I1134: 43.8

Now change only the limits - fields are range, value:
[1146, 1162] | 43.1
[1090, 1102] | 35.9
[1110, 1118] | 44.3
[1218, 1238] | 46.7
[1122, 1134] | 44.1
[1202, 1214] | 44.6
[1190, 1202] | 45.3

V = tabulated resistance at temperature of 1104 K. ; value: 44.5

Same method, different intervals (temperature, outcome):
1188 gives 43.54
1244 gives 53.39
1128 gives 45.07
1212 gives 47.27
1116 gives 40.42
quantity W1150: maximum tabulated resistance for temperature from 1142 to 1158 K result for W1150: 45.43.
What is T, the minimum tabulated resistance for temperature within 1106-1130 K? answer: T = 40.42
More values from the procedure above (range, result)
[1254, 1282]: 41.21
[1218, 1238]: 43.86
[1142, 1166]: 39.17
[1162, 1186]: 39.65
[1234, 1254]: 43.77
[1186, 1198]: 43.39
